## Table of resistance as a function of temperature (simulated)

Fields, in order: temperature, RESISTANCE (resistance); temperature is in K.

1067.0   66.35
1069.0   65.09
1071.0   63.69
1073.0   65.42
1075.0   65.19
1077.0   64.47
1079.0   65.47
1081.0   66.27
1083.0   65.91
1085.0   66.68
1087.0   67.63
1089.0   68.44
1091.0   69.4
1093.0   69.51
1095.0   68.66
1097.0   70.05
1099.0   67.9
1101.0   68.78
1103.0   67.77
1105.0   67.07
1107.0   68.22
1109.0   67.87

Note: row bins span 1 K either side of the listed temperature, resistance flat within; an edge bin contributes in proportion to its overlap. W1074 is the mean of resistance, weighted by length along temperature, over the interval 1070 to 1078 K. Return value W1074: 64.7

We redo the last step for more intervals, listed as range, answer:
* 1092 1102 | 69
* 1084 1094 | 68.3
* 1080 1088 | 66.6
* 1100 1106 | 67.9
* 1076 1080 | 65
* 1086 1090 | 68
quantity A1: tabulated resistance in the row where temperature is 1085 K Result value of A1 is 66.68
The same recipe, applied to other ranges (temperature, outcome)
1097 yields 70.05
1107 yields 68.22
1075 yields 65.19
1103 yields 67.77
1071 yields 63.69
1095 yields 68.66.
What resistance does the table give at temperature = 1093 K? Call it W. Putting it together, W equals 69.51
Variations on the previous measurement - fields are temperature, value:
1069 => 65.09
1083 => 65.91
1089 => 68.44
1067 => 66.35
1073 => 65.42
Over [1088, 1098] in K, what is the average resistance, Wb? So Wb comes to 69.2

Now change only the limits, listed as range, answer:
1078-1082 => 65.9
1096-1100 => 69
